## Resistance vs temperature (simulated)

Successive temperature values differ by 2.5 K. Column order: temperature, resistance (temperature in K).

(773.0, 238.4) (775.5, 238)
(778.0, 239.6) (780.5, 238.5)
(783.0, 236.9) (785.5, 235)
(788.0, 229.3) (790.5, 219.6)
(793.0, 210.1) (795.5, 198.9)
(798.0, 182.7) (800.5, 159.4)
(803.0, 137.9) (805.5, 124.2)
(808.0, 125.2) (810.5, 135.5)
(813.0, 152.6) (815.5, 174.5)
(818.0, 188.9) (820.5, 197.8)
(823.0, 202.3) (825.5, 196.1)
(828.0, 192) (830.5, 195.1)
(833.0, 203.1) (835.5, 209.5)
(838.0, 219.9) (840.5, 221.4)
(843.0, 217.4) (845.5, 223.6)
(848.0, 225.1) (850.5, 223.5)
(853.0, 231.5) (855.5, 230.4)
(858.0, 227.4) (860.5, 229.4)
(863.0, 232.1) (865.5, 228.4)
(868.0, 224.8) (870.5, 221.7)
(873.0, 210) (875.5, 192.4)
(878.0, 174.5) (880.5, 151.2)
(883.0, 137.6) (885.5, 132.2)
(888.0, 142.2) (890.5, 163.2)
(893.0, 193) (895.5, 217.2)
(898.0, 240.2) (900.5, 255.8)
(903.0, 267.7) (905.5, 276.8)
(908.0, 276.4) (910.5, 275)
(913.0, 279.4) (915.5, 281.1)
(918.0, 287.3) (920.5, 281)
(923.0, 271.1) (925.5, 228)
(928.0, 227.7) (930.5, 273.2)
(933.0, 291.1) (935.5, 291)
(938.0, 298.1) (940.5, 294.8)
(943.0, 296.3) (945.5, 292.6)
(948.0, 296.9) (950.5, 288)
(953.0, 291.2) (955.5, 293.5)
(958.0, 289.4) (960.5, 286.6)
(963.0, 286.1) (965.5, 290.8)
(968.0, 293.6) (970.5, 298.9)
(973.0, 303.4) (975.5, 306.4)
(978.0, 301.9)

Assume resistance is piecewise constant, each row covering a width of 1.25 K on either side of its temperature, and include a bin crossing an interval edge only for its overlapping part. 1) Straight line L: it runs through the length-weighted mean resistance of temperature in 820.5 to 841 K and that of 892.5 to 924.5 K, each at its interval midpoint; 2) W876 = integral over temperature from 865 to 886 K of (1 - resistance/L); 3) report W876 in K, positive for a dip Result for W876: 4.5 K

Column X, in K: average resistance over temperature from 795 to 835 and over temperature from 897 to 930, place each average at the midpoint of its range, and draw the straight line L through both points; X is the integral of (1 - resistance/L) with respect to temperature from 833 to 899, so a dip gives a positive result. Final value 4.1 K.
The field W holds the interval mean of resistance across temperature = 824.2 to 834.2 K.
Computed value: 197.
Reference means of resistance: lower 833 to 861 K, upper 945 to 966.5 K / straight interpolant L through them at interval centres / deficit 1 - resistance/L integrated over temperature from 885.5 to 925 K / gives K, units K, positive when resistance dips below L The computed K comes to 2.5 K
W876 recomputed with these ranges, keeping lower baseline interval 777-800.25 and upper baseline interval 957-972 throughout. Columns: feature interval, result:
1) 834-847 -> 1.17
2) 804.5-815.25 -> 4.21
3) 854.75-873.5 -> 1.77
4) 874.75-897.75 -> 7.93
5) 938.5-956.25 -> -0.59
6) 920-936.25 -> 0.67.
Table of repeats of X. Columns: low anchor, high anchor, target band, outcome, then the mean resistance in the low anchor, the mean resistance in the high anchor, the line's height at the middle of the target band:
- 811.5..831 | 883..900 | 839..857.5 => -4.04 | 186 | 181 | 185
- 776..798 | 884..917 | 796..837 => 9.34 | 224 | 231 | 226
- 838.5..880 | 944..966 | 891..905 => 0.84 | 218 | 291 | 248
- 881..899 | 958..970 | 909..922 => -4.10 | 173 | 290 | 213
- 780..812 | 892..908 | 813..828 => 0.84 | 186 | 245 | 200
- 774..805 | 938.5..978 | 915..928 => 0.49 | 209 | 294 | 276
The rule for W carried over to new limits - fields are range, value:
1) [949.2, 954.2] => 290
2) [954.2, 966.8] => 289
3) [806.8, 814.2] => 138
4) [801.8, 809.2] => 129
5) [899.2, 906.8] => 267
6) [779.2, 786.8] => 237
